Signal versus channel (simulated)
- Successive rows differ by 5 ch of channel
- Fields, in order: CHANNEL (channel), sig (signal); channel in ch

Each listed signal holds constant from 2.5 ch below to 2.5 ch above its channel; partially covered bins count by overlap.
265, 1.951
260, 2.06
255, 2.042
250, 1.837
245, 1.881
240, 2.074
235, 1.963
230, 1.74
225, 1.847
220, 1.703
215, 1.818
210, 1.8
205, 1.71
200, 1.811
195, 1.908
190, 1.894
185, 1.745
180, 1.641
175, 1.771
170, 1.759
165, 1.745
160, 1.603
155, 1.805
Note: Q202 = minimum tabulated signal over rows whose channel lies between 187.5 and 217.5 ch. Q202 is 1.71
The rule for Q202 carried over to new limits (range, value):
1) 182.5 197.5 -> 1.745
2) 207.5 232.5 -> 1.703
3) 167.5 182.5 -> 1.641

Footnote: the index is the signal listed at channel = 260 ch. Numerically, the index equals 2.06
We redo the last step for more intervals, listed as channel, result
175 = 1.771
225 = 1.847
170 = 1.759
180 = 1.641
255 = 2.042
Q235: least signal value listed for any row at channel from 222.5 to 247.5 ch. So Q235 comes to 1.74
